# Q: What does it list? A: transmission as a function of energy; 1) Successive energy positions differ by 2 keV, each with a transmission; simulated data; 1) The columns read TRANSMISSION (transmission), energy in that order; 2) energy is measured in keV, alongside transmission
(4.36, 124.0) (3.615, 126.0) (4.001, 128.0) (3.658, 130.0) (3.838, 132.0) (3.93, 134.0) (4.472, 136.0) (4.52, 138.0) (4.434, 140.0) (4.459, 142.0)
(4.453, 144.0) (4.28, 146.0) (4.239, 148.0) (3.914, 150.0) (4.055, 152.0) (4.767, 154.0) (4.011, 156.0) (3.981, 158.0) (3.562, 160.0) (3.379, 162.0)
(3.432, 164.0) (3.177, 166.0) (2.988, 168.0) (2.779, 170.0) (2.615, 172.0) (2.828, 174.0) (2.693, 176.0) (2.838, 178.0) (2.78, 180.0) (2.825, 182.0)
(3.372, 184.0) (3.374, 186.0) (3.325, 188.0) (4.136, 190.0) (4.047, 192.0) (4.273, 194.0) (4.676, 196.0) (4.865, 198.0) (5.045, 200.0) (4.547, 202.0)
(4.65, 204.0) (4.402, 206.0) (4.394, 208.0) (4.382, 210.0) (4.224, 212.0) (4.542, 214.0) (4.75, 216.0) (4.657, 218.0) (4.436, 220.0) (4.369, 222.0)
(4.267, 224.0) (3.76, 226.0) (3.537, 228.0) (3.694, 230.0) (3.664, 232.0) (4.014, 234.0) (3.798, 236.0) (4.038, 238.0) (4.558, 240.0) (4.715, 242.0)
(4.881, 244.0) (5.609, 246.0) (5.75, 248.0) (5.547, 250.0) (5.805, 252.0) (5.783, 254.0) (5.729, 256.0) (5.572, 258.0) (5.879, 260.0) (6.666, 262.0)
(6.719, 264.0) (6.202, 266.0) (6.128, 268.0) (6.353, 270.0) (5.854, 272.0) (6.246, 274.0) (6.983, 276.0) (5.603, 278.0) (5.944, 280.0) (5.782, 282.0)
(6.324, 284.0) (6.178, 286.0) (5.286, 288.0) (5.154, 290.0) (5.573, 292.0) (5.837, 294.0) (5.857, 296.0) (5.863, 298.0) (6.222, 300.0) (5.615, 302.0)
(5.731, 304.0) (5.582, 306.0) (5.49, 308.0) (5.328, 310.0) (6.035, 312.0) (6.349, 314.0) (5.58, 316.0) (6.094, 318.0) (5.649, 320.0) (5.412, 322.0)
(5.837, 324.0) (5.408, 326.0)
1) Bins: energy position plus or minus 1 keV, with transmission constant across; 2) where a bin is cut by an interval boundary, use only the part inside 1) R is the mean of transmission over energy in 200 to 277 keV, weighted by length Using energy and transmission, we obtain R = 5.03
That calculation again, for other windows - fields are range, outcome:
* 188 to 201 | 4.42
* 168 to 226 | 3.91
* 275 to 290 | 5.96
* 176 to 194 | 3.35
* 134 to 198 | 3.72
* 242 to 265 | 5.76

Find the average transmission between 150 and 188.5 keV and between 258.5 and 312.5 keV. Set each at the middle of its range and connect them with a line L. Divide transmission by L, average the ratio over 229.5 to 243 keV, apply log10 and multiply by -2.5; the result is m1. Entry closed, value 0.183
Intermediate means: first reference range 3.32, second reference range 5.94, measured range 4.08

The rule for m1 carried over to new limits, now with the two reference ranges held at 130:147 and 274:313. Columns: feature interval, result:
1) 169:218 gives 0.24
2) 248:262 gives -0.07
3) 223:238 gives 0.33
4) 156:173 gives 0.35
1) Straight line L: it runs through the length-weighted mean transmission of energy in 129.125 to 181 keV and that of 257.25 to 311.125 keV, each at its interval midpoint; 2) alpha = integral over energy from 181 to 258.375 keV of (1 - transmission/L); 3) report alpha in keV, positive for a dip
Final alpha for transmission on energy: 5.9 keV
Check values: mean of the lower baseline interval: 3.7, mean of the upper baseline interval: 5.93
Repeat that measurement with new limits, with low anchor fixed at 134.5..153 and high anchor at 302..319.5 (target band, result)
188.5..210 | 1.4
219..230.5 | 2.3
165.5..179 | 5.1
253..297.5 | -4.4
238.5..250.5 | 0.2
